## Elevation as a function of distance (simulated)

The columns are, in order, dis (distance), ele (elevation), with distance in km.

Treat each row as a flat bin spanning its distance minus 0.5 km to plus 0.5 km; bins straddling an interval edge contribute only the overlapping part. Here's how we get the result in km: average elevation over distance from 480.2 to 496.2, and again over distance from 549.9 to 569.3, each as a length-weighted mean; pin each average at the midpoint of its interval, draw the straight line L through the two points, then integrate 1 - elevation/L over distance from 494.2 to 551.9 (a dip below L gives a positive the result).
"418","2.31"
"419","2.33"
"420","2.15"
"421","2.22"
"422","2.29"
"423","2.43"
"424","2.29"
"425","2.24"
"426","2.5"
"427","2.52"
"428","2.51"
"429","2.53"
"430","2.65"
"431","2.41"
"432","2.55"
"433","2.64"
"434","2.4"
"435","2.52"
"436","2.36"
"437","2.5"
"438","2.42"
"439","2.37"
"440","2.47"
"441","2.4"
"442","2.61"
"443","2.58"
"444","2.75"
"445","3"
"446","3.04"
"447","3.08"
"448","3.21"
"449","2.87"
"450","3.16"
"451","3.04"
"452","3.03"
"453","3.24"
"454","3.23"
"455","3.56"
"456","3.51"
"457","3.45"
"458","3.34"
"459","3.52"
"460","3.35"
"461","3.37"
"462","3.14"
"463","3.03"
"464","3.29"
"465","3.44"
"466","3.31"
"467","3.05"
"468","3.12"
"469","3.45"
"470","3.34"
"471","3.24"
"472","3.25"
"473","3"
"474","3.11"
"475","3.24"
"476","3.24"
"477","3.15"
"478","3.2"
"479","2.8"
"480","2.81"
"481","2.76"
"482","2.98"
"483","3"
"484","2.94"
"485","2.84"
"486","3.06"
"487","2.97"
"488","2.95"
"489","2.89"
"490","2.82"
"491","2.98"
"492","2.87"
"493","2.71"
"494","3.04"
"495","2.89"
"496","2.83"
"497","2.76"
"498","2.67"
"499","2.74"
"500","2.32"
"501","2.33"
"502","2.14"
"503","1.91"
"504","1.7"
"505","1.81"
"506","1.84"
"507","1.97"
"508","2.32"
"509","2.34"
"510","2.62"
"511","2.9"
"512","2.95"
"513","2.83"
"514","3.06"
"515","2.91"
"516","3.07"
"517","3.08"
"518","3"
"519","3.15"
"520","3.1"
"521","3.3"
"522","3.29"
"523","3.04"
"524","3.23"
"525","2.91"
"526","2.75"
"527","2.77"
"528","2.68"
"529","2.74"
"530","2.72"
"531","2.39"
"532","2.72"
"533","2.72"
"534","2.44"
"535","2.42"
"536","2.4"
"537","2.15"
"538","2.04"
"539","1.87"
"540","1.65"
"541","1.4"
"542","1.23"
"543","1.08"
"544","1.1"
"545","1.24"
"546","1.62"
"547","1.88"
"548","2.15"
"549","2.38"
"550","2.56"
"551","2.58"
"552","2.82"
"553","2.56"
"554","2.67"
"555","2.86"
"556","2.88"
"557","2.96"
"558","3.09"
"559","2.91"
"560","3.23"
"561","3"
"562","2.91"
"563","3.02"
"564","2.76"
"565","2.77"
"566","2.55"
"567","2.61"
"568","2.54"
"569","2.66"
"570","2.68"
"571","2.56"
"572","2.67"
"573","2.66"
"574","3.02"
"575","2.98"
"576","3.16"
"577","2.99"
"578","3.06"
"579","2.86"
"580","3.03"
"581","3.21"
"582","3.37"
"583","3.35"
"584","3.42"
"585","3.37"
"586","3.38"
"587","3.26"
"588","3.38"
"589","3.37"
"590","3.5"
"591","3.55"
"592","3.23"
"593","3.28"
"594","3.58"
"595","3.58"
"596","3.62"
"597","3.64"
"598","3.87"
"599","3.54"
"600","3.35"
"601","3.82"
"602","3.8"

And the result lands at 8.5 km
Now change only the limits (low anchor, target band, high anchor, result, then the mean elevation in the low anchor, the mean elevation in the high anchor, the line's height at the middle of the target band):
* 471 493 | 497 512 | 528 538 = 2.6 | 2.99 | 2.51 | 2.78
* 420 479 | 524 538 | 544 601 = 1.6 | 2.9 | 2.95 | 2.93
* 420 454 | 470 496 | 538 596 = -3.1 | 2.63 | 2.74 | 2.67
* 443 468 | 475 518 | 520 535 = 3.8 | 3.19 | 2.83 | 2.99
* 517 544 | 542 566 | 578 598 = 3.5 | 2.49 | 3.37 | 2.85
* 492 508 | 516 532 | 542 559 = -4.2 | 2.39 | 2.26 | 2.33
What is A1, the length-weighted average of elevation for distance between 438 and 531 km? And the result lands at 2.91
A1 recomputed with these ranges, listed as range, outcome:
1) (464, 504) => 2.92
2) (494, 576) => 2.55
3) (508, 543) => 2.62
